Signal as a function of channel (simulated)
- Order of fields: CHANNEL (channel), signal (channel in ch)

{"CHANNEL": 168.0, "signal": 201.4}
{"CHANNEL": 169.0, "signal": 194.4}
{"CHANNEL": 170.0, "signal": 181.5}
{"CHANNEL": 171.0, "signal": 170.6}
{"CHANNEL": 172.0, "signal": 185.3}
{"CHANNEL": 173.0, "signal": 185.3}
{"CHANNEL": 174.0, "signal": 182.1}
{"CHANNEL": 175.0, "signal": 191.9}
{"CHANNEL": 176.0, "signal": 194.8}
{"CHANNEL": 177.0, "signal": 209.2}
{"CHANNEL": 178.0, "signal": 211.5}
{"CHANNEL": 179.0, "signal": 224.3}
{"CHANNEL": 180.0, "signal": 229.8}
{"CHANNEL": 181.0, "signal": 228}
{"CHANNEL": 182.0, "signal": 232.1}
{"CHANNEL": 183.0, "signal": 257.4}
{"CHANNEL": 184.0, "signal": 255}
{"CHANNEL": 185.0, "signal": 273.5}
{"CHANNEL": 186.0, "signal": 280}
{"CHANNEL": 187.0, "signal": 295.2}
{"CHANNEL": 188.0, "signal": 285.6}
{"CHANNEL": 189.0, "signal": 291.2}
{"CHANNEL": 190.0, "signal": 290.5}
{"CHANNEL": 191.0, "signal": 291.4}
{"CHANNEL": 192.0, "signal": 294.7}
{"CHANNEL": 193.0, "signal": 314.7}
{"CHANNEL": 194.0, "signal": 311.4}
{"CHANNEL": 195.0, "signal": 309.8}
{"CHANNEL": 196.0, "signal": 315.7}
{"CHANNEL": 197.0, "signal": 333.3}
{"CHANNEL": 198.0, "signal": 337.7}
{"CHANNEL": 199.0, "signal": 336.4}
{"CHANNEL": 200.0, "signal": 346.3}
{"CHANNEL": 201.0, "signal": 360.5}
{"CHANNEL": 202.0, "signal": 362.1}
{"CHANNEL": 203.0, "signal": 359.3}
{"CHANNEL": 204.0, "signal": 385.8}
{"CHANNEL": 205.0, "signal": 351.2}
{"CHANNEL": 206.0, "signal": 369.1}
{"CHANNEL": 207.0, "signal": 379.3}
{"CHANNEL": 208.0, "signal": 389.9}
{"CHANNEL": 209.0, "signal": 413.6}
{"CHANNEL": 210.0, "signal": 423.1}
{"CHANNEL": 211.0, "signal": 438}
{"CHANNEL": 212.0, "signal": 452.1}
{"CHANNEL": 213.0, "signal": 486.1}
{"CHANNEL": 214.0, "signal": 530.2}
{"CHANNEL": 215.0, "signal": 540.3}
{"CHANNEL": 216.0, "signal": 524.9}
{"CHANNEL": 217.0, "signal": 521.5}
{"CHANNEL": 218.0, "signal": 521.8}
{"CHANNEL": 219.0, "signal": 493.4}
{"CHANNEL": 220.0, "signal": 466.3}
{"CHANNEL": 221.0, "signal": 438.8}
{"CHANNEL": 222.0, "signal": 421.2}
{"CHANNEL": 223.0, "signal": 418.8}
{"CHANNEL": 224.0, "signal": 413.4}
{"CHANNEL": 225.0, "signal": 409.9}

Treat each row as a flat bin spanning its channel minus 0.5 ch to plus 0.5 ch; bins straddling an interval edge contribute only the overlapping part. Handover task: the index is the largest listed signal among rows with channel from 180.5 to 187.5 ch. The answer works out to 295.2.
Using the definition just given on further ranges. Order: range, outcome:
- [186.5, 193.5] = 314.7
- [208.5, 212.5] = 452.1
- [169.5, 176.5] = 194.8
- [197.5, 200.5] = 346.3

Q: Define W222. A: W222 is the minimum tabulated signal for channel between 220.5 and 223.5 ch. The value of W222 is 418.8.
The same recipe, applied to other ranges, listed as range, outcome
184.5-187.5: 273.5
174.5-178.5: 191.9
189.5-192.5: 290.5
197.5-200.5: 336.4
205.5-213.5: 369.1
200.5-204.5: 359.3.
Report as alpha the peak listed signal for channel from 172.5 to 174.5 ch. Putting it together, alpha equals 185.3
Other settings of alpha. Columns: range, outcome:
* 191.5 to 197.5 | 333.3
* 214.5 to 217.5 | 540.3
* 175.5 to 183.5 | 257.4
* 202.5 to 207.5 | 385.8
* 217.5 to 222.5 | 521.8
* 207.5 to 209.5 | 413.6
